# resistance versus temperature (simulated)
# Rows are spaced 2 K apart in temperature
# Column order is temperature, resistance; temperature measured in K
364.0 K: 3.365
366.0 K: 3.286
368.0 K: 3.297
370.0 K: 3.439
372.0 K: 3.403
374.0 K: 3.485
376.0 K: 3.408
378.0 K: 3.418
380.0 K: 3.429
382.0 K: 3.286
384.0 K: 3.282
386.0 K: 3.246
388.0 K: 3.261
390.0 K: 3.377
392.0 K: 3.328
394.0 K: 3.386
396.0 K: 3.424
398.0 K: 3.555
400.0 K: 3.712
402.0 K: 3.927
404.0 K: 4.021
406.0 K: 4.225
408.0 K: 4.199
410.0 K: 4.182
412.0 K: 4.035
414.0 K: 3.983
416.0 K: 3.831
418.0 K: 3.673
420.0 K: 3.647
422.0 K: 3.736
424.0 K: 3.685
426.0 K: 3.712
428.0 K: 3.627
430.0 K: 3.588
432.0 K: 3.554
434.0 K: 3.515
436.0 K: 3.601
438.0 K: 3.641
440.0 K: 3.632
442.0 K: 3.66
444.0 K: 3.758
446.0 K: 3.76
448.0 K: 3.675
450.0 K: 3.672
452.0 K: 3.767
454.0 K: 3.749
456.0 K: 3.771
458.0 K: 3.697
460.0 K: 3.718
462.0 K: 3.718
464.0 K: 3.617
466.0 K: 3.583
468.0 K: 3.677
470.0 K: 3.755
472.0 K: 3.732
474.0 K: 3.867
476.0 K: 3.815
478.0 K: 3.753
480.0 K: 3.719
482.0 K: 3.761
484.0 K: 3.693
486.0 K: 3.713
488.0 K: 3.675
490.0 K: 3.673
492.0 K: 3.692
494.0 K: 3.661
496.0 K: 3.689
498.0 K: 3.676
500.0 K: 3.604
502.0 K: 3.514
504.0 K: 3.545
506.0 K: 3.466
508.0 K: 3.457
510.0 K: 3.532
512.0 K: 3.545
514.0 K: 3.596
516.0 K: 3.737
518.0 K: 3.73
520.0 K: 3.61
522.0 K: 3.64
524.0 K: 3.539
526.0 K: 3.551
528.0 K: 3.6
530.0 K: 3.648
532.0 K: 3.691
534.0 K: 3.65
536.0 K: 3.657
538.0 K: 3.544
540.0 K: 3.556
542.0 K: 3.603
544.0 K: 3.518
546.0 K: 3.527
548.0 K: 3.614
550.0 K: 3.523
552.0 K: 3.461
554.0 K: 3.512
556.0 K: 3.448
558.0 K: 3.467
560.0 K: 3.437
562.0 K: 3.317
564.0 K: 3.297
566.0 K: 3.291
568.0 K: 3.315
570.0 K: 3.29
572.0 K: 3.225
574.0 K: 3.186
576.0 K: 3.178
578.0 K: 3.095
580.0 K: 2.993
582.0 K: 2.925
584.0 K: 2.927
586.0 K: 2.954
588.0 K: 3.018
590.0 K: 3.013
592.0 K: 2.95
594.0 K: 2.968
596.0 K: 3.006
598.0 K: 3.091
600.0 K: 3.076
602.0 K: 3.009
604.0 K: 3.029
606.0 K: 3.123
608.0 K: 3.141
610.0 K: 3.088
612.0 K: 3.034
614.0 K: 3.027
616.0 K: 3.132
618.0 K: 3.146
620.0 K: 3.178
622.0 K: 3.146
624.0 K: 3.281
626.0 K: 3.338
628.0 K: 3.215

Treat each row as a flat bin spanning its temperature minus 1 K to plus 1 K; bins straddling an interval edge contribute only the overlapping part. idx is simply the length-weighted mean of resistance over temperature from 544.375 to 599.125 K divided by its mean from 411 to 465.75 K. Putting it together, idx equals 0.9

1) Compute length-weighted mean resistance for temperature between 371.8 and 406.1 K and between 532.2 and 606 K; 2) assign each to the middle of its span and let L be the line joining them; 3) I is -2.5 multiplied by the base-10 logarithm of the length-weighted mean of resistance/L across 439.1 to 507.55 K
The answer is -0.09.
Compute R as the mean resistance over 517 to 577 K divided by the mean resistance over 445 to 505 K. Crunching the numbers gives 0.94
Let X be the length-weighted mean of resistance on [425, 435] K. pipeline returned 3.6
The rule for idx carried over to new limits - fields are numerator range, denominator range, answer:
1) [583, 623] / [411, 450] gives 0.83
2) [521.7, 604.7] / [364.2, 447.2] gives 0.92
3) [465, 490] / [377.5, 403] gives 1.09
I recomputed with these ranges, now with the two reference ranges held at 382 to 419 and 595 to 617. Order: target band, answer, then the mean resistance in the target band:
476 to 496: -0.08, 3.71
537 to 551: -0.10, 3.56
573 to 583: 0.03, 3.08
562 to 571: -0.04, 3.3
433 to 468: -0.04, 3.68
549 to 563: -0.08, 3.45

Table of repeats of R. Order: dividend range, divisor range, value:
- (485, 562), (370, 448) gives 0.99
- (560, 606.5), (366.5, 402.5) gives 0.91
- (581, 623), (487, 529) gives 0.84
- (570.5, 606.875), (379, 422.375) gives 0.83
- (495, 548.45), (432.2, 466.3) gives 0.98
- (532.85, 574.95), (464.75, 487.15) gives 0.92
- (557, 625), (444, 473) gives 0.84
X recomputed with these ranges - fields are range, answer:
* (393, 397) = 3.41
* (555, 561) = 3.45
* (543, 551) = 3.55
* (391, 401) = 3.48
